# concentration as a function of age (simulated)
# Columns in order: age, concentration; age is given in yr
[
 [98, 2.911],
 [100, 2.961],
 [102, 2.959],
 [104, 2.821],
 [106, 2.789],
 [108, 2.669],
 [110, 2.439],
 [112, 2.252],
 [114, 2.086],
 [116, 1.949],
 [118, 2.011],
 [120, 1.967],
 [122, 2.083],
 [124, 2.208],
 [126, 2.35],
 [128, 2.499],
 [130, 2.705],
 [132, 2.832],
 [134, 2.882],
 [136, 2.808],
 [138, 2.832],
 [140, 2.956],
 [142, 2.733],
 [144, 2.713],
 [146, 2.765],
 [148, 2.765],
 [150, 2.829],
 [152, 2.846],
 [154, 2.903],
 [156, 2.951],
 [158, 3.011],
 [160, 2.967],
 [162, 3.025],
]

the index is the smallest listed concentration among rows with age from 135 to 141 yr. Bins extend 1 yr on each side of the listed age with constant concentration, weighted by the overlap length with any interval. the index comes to 2.808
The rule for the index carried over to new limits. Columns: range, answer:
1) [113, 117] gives 1.949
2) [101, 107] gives 2.789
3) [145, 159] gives 2.765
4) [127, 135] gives 2.499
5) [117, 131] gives 1.967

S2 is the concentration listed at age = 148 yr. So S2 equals 2.765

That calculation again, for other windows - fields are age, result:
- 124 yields 2.208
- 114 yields 2.086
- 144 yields 2.713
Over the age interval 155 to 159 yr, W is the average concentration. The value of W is 2.98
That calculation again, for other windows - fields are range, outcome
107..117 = 2.28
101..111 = 2.74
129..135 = 2.81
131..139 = 2.84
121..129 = 2.29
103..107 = 2.81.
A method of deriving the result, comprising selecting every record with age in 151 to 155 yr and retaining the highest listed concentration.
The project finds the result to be 2.903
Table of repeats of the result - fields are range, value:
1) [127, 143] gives 2.956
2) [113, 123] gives 2.086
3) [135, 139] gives 2.832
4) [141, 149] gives 2.765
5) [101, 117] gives 2.959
